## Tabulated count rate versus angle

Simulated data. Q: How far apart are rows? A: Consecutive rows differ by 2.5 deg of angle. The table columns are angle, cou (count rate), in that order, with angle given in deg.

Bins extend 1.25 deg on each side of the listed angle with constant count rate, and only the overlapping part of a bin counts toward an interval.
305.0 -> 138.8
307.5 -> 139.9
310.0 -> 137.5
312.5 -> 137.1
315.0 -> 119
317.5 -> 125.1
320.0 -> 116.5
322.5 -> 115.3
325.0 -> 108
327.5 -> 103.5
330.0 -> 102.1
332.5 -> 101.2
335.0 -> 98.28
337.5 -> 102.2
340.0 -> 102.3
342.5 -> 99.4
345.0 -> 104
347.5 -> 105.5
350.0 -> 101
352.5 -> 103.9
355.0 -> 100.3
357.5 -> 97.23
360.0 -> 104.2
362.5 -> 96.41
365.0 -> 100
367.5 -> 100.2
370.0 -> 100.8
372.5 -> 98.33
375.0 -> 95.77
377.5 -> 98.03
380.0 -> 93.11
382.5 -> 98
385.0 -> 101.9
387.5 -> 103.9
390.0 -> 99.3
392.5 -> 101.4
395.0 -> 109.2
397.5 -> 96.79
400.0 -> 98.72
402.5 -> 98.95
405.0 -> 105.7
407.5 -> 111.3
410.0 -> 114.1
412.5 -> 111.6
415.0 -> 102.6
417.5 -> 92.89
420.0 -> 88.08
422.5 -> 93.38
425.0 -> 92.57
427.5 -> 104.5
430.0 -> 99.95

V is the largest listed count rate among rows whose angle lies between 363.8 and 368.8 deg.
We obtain 100.2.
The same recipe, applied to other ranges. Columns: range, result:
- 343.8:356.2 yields 105.5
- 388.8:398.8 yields 109.2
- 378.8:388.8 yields 103.9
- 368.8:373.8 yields 100.8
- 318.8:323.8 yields 116.5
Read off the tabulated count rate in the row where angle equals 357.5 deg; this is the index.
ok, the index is 97.23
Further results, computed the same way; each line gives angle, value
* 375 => 95.77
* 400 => 98.72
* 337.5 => 102.2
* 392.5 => 101.4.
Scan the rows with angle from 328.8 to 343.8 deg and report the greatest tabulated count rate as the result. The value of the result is 102.3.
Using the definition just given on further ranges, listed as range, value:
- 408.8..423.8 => 114.1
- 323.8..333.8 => 108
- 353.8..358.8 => 100.3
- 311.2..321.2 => 137.1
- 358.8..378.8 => 104.2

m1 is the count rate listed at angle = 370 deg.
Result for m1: 100.8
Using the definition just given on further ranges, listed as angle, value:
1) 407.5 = 111.3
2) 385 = 101.9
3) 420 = 88.08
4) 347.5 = 105.5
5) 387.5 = 103.9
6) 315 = 119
